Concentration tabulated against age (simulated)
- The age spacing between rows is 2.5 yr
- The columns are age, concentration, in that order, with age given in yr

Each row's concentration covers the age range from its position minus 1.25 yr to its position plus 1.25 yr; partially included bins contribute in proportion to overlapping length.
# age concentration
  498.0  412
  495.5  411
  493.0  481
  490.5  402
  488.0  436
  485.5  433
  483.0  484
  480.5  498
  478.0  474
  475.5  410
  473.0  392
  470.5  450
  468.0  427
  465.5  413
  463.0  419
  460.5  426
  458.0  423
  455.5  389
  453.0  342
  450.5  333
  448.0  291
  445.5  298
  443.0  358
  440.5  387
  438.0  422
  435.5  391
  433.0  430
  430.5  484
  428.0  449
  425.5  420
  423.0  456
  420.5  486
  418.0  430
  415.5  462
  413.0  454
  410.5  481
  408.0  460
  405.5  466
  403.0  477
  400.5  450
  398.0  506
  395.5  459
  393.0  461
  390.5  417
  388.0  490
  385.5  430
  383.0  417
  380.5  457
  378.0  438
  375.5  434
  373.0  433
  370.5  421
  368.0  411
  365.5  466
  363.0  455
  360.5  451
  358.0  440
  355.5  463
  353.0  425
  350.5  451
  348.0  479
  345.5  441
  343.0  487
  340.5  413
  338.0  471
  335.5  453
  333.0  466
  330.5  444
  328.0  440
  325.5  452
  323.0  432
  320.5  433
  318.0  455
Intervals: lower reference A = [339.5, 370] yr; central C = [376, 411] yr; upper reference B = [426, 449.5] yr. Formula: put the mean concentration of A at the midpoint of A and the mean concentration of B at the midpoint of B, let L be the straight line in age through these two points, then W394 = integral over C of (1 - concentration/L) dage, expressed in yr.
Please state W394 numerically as -3.0 yr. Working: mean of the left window 448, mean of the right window 390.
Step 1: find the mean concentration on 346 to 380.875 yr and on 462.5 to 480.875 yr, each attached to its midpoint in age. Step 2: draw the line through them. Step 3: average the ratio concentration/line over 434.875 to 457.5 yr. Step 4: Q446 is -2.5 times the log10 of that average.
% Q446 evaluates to 0.21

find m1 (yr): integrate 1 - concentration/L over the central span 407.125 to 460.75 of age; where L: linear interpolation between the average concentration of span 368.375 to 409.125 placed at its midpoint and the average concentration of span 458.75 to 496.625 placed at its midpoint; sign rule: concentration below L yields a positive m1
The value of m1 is 3.9 yr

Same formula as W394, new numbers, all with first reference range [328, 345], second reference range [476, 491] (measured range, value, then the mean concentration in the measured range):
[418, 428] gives 0.1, 450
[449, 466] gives 2.4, 390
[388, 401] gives -0.2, 462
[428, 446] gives 2.0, 403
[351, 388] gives 1.1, 441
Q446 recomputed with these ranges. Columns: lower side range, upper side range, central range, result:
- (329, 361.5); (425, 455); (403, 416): -0.15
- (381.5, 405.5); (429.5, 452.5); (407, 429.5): -0.10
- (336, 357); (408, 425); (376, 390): 0.03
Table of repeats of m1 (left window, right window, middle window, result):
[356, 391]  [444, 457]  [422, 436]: -3.0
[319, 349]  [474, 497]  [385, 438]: -0.7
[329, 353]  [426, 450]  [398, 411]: -1.8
